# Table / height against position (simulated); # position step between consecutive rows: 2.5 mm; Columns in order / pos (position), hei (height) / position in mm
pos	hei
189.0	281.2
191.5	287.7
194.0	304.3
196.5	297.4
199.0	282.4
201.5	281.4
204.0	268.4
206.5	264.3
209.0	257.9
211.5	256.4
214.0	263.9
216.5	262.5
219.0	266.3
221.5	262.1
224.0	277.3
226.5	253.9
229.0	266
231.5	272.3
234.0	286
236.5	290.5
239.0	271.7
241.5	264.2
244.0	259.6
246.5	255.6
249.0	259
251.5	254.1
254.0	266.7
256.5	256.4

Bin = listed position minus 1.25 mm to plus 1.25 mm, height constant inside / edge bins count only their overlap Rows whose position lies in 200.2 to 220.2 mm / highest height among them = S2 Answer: 281.4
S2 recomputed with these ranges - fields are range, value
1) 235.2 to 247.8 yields 290.5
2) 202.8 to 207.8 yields 268.4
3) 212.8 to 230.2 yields 277.3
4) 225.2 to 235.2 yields 286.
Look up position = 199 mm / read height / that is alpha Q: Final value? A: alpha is 282.4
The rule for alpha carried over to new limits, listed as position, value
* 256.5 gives 256.4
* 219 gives 266.3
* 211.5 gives 256.4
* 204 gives 268.4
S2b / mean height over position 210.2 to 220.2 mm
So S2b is 262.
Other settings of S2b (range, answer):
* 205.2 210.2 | 261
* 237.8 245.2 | 265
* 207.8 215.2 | 259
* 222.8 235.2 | 271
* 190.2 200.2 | 293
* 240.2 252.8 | 259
